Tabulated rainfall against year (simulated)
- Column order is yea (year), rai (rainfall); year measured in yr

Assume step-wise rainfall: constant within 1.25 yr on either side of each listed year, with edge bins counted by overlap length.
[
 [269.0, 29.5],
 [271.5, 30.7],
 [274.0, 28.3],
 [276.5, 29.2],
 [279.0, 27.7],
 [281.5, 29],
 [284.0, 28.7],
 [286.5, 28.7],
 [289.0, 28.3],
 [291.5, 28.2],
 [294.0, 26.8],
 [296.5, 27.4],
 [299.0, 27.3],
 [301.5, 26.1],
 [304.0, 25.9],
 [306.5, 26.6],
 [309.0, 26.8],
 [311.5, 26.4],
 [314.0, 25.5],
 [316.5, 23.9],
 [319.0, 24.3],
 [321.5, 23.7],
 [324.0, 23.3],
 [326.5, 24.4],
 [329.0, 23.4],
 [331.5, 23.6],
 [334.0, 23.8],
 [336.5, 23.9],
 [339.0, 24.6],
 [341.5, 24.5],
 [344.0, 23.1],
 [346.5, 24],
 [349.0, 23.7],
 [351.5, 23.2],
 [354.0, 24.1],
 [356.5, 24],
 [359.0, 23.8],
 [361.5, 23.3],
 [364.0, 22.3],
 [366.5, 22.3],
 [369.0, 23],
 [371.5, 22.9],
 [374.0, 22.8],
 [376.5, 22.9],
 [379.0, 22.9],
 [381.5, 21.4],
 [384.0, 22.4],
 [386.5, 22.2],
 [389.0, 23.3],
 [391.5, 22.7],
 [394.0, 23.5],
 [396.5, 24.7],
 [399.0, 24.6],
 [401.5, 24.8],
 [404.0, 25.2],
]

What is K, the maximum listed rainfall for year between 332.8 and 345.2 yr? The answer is 24.6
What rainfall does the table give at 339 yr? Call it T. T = 24.6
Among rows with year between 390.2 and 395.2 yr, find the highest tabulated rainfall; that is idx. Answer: 23.5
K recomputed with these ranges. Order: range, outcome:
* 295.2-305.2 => 27.4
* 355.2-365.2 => 24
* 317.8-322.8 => 24.3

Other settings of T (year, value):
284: 28.7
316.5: 23.9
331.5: 23.6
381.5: 21.4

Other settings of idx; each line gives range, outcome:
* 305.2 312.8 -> 26.8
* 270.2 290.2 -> 30.7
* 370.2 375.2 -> 22.9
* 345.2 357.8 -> 24.1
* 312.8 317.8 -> 25.5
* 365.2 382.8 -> 23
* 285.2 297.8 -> 28.7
